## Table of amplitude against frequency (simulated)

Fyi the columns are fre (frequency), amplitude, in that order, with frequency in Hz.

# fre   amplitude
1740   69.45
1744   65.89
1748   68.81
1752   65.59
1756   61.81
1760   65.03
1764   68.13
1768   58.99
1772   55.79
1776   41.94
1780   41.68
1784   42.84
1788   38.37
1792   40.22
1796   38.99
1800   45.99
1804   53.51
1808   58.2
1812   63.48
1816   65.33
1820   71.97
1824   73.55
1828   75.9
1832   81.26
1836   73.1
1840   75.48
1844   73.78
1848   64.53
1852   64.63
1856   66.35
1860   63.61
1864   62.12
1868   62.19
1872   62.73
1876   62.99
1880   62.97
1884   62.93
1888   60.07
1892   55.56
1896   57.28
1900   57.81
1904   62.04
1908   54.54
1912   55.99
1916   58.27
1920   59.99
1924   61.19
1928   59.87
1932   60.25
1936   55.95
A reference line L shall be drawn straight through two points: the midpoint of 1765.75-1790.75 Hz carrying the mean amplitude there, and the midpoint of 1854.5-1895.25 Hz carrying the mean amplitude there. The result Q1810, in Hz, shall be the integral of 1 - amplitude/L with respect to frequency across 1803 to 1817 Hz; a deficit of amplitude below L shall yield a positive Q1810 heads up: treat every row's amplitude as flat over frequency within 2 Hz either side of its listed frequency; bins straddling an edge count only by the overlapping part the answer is -2.31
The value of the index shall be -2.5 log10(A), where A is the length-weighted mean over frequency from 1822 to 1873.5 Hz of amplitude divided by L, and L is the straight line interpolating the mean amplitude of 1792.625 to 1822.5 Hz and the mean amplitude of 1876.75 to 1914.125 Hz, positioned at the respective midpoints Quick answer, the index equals -0.20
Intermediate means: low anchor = 56.3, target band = 69.2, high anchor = 58.9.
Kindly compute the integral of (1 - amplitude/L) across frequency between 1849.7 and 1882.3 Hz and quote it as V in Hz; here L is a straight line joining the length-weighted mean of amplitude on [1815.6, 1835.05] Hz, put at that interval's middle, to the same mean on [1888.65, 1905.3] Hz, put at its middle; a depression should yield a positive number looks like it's 0.8 Hz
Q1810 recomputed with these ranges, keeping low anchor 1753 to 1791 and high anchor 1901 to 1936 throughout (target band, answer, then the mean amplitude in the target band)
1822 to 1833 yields -4.3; 76.5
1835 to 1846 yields -3.7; 74.2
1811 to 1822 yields -2.6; 67.2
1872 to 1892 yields -1.5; 61.6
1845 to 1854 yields -1.6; 65.6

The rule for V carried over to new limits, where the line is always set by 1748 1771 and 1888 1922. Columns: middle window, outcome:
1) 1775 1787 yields 4.04 Hz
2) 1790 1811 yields 4.74 Hz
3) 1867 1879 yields -0.71 Hz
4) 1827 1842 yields -3.86 Hz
